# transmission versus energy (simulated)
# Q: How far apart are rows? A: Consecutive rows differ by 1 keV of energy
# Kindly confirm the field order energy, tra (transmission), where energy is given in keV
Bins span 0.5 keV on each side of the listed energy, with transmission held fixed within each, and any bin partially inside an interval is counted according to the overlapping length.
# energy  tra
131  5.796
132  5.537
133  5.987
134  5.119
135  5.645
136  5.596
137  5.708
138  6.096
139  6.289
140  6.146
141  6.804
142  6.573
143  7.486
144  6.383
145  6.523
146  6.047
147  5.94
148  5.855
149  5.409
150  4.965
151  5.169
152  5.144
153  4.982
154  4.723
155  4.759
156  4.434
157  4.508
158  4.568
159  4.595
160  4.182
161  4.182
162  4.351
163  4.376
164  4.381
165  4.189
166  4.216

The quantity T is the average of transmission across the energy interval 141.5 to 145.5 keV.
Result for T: 6.74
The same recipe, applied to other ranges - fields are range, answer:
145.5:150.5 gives 5.64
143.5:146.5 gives 6.32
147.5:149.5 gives 5.63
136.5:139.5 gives 6.03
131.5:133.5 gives 5.76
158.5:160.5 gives 4.39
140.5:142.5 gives 6.69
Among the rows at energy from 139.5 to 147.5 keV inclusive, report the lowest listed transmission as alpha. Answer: 5.94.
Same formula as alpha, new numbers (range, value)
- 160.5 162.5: 4.182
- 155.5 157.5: 4.434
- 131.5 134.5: 5.119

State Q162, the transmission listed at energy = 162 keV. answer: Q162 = 4.351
